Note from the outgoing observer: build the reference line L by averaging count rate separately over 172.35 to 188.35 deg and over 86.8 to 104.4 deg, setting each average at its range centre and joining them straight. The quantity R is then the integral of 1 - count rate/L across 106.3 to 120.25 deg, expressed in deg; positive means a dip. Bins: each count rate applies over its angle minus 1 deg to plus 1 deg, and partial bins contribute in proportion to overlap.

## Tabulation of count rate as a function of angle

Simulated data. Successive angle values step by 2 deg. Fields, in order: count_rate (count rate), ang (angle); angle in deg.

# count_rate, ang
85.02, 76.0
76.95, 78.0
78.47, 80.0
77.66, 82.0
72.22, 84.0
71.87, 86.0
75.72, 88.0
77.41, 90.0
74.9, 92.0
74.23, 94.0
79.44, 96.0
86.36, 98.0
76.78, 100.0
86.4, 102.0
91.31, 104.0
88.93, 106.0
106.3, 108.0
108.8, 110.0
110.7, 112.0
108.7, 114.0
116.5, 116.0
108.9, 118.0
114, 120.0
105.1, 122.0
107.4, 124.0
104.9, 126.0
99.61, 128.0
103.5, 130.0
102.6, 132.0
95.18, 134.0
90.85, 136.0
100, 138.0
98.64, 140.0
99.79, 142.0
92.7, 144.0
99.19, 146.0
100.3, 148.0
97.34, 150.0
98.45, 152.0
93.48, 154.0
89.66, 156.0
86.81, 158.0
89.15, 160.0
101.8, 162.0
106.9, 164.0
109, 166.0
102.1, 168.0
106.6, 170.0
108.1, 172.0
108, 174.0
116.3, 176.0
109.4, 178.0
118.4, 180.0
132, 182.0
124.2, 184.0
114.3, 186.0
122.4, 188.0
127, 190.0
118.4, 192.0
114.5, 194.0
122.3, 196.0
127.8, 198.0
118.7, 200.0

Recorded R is -3.4 deg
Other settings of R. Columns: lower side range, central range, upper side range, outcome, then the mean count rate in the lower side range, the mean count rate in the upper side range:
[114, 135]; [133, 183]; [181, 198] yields 5.4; 106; 122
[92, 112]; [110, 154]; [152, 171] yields -4.2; 89.1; 98.4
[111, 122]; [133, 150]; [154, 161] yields 0.1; 111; 89.2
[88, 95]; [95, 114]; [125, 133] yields -1.9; 75.5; 103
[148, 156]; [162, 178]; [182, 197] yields 0.0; 96.1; 121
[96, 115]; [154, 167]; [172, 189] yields 1.7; 95.2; 118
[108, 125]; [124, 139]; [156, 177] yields 1.1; 110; 103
